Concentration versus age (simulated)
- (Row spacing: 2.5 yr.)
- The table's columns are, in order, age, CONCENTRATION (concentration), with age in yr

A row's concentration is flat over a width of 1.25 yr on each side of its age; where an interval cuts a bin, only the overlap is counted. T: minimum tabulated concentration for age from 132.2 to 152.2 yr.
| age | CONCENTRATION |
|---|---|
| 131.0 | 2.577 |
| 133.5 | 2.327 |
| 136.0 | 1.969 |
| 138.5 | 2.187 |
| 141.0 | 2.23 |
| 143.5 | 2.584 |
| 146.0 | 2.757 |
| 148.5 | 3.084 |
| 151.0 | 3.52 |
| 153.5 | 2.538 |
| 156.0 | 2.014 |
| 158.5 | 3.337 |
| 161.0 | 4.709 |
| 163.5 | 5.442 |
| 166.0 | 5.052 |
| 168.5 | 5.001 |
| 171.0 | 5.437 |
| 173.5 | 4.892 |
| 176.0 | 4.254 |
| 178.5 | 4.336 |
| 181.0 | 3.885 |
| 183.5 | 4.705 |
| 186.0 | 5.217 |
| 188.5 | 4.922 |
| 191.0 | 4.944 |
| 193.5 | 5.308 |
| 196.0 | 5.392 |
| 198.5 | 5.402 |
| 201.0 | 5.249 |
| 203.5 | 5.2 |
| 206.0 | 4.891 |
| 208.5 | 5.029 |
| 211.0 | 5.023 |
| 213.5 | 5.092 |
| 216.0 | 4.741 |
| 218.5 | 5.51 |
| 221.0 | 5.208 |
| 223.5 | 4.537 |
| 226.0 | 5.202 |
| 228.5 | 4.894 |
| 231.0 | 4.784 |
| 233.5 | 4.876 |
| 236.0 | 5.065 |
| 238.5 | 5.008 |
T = 1.969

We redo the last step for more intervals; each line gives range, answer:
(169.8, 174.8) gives 4.892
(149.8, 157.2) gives 2.014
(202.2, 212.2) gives 4.891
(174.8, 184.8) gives 3.885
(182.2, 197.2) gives 4.705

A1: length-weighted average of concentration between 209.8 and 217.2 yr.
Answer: 4.95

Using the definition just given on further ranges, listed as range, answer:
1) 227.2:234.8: 4.86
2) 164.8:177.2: 4.93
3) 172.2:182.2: 4.35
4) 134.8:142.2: 2.13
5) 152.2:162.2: 3.14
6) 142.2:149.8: 2.81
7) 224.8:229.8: 5.04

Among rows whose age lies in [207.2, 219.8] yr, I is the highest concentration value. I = 5.51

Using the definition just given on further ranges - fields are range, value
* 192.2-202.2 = 5.402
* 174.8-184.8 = 4.705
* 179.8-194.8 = 5.308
